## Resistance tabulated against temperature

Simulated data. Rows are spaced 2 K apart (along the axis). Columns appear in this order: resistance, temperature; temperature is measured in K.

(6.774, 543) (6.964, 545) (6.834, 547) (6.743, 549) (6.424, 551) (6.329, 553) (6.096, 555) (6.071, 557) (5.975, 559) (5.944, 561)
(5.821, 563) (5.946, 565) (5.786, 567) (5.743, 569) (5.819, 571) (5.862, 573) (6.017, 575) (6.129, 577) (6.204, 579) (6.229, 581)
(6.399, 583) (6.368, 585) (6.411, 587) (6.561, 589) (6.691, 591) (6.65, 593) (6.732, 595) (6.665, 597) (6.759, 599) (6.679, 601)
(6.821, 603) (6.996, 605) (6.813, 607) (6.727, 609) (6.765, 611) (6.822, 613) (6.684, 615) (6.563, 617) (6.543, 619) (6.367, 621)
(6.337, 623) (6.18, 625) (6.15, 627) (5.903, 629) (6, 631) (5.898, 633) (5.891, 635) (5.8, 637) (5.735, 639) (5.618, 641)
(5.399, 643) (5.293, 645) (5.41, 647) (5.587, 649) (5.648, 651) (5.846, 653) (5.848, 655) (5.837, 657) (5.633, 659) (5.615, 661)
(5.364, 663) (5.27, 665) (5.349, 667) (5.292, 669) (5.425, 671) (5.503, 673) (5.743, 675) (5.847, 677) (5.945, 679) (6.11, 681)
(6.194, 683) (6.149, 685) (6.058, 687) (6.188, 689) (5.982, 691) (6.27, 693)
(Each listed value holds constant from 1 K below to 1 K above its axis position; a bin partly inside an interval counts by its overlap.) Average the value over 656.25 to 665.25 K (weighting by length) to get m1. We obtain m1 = 5.56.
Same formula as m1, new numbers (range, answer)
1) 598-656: 6.18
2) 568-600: 6.33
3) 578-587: 6.31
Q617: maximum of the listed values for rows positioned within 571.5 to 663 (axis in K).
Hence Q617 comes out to 6.996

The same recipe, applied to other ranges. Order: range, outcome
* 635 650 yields 5.891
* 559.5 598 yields 6.732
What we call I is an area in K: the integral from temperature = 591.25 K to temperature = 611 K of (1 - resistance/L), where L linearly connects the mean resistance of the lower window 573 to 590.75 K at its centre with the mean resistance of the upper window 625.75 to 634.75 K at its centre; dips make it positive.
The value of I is -1.90 K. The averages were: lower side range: 6.28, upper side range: 5.99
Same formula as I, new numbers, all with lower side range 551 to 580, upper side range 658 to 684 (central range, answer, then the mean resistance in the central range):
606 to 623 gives -2.37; 6.64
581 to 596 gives -1.53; 6.52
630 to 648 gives 0.24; 5.67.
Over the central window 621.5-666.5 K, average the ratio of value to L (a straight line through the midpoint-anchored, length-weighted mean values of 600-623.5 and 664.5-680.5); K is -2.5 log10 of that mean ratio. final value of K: 0.06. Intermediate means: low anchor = 6.68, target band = 5.74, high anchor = 5.57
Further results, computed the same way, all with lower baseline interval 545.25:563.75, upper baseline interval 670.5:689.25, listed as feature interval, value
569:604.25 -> -0.04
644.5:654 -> 0.08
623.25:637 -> 0.01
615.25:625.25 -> -0.06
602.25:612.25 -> -0.12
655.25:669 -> 0.09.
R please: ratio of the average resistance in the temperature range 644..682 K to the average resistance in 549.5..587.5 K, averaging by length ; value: 0.92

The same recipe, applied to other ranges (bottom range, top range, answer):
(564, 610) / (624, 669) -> 0.89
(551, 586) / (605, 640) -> 1.04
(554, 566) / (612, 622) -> 1.10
